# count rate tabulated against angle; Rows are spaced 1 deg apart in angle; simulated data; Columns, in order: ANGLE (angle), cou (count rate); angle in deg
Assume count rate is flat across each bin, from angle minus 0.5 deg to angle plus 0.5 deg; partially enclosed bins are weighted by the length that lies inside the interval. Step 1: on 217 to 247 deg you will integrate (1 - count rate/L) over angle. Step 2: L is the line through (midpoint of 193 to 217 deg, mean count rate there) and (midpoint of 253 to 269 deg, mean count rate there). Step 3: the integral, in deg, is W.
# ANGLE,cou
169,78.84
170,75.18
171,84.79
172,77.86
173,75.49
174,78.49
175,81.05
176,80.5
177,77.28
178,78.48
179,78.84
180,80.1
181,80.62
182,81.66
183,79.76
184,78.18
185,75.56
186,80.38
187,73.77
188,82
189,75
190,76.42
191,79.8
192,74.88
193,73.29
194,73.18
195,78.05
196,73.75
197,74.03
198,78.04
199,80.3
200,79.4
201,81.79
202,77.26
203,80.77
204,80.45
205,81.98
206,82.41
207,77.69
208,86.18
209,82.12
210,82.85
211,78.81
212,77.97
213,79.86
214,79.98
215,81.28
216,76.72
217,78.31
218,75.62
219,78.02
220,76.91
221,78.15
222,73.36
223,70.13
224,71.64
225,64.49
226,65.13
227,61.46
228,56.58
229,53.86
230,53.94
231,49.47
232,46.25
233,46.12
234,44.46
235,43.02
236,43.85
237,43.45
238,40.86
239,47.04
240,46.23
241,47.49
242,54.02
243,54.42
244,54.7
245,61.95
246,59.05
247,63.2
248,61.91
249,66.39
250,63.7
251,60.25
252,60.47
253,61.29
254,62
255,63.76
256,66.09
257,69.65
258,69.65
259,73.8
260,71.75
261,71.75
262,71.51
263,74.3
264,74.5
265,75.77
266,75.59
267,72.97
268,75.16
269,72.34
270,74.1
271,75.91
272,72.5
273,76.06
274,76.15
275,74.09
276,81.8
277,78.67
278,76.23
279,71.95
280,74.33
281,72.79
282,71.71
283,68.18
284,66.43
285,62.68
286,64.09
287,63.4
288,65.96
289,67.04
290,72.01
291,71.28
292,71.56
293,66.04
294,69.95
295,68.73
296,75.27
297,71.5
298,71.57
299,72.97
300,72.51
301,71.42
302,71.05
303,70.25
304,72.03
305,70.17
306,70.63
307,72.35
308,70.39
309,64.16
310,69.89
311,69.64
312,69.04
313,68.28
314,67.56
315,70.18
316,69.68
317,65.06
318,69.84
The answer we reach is 7.0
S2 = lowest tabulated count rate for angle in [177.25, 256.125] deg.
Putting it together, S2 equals 40.86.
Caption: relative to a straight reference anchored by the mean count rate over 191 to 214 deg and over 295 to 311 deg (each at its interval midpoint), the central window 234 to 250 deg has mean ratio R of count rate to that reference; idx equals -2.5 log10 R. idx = 0.40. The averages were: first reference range 78.9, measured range 52.6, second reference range 71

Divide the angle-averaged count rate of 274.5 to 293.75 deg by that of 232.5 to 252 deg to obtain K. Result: 1.33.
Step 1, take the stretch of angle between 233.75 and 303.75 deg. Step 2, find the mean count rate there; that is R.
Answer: 66.5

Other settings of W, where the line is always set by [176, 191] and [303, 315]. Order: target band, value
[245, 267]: 1.8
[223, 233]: 2.3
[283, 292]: 0.5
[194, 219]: -0.8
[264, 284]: -0.6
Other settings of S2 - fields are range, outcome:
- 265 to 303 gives 62.68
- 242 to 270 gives 54.02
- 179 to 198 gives 73.18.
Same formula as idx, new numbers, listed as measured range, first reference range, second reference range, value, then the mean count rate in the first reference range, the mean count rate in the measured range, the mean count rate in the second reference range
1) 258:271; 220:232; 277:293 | -0.10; 63.3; 73.6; 69.5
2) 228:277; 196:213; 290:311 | 0.20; 79.9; 62.6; 70.7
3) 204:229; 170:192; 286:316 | 0.01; 78.7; 75.4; 69.8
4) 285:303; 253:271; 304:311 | 0.01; 71.3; 69.6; 69.8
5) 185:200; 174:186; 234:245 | -0.06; 79.3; 76.7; 48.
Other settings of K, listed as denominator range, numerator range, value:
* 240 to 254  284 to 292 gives 1.14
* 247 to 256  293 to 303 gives 1.14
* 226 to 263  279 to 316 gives 1.21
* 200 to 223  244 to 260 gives 0.81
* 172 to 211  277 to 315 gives 0.89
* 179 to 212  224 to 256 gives 0.70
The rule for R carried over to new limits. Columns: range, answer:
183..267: 68.7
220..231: 64.7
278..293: 69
